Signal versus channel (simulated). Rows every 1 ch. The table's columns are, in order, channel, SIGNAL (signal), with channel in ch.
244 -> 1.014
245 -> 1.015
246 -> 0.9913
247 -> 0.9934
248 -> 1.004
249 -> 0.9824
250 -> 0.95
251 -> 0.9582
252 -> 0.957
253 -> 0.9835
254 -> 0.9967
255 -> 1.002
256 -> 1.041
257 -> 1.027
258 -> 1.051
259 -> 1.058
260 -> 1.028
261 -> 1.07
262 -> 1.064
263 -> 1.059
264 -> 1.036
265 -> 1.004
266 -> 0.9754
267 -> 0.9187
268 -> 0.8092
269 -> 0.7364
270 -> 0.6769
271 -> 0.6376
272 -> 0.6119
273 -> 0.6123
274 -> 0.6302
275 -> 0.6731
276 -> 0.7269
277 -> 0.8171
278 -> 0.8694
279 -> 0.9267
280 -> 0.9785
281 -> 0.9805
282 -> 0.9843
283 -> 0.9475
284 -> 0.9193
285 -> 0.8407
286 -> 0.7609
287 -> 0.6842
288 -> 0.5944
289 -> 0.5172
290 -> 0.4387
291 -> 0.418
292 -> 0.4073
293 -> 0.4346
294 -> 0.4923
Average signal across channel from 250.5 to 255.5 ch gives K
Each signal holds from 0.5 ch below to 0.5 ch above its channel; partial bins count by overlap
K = 0.979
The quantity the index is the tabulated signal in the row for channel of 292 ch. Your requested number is 0.4073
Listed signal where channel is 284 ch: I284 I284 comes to 0.9193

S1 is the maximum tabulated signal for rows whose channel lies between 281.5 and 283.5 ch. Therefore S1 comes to 0.9843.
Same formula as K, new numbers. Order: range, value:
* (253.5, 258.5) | 1.02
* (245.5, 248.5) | 0.996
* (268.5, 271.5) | 0.684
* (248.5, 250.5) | 0.966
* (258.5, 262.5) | 1.05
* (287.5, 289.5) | 0.556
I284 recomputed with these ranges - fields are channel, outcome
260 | 1.028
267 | 0.9187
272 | 0.6119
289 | 0.5172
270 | 0.6769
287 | 0.6842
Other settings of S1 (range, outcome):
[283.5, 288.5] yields 0.9193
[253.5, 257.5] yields 1.041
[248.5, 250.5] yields 0.9824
